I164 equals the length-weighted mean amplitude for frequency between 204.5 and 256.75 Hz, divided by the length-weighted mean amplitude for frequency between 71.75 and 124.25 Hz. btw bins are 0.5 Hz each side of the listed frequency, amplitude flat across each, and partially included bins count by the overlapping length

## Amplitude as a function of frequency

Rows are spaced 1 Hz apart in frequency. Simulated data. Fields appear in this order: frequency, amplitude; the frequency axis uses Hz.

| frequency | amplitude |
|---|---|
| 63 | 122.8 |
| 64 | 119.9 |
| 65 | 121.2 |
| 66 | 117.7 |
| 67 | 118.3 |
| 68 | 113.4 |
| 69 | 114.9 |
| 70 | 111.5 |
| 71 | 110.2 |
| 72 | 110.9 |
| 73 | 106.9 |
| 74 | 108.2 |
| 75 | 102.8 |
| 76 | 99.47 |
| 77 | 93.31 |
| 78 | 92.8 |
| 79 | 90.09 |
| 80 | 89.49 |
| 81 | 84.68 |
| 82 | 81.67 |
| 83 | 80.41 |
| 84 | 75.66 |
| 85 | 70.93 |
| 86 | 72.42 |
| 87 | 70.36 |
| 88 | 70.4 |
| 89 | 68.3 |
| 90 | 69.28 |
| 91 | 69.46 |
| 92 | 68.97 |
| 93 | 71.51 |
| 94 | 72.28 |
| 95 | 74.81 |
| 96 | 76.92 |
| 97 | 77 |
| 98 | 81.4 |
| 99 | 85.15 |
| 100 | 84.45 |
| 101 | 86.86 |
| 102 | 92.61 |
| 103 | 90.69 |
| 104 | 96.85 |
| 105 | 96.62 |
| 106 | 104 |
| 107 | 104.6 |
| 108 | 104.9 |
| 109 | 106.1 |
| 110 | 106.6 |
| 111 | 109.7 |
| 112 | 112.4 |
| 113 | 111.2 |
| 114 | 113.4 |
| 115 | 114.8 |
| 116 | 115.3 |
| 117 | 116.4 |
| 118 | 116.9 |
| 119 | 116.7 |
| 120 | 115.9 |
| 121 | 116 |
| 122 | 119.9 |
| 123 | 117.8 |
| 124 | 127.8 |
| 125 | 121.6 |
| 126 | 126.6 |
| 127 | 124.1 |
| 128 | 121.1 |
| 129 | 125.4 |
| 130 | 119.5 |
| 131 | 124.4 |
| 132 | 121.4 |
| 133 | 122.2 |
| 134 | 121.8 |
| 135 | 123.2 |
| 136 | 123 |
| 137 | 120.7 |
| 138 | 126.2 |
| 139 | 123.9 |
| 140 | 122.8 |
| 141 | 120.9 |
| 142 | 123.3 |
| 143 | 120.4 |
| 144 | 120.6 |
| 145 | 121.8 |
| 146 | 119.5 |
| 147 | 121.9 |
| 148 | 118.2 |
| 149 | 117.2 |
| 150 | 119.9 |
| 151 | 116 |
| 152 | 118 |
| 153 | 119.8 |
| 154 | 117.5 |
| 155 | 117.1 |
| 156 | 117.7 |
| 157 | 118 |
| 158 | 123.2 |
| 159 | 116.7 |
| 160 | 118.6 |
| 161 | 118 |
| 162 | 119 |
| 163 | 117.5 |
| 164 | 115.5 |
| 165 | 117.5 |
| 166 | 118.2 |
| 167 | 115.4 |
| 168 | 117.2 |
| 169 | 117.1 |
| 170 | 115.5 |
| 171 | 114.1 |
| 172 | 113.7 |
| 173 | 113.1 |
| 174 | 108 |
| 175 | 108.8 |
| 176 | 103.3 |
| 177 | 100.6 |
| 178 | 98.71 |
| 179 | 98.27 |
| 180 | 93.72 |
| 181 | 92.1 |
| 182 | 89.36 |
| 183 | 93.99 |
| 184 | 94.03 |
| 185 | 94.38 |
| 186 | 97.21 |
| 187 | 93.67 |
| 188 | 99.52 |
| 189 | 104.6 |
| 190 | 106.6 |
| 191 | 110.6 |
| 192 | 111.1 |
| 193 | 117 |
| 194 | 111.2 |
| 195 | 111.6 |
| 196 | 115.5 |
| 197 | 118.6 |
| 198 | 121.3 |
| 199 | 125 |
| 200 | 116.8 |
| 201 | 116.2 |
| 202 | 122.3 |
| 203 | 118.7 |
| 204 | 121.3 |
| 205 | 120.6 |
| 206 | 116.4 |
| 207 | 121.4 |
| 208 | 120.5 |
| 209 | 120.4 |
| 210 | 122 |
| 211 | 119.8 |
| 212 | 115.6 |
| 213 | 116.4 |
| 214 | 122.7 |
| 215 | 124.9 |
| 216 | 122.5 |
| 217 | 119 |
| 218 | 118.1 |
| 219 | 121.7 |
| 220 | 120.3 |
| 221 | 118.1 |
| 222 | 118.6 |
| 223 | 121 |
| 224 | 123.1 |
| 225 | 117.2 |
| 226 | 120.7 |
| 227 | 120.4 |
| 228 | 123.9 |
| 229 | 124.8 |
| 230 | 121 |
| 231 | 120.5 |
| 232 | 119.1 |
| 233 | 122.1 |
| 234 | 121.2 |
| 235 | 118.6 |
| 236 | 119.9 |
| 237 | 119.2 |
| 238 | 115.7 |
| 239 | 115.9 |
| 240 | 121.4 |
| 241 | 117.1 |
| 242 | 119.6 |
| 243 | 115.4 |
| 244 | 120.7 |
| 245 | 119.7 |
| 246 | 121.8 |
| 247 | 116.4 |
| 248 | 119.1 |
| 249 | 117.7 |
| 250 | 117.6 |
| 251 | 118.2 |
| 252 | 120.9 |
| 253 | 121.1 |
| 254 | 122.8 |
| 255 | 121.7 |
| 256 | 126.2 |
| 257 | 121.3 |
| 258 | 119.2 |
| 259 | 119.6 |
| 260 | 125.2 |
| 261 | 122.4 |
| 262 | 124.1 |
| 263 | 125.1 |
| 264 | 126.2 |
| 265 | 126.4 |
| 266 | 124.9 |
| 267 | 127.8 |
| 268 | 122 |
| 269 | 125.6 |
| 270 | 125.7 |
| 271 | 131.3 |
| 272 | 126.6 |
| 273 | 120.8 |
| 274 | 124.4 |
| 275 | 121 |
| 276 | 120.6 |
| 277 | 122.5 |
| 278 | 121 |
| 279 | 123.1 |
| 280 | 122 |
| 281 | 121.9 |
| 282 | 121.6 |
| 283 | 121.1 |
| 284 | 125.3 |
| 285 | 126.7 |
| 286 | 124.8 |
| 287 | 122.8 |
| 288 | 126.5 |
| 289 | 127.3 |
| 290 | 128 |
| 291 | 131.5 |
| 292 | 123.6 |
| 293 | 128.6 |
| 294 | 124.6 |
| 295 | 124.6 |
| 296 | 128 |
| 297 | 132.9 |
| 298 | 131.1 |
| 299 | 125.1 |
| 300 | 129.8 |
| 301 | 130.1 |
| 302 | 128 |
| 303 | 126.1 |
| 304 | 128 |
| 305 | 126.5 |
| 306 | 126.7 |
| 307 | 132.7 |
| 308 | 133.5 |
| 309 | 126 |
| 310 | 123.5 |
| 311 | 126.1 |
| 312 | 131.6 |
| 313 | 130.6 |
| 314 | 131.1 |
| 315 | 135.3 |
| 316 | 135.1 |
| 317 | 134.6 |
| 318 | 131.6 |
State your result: 1.3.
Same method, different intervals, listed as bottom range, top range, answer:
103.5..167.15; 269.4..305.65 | 1.07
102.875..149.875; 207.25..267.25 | 1.03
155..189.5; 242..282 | 1.13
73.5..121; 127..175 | 1.29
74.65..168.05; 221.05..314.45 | 1.16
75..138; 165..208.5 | 1.10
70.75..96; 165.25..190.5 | 1.24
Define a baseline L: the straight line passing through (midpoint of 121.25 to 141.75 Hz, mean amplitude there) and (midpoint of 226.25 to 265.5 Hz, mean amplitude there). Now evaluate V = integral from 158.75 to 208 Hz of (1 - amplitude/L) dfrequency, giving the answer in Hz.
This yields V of 4.49 Hz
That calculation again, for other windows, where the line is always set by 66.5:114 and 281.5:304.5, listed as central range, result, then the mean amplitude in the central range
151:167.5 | -2.3 Hz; 118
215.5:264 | -1.2 Hz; 120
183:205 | -0.2 Hz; 111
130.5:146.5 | -3.6 Hz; 122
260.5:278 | -0.3 Hz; 124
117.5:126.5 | -2.1 Hz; 120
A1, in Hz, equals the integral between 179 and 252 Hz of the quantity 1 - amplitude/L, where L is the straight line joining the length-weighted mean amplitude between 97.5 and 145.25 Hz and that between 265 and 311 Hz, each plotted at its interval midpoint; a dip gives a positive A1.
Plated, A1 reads 3.0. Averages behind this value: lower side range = 113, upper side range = 126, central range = 116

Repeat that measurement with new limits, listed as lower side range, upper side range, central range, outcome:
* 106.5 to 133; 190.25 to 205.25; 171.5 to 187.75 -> 2.4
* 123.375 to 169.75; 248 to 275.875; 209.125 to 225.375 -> 0.3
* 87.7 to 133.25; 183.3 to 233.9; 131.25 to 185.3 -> -2.9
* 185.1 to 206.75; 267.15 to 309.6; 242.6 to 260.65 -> 0.1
